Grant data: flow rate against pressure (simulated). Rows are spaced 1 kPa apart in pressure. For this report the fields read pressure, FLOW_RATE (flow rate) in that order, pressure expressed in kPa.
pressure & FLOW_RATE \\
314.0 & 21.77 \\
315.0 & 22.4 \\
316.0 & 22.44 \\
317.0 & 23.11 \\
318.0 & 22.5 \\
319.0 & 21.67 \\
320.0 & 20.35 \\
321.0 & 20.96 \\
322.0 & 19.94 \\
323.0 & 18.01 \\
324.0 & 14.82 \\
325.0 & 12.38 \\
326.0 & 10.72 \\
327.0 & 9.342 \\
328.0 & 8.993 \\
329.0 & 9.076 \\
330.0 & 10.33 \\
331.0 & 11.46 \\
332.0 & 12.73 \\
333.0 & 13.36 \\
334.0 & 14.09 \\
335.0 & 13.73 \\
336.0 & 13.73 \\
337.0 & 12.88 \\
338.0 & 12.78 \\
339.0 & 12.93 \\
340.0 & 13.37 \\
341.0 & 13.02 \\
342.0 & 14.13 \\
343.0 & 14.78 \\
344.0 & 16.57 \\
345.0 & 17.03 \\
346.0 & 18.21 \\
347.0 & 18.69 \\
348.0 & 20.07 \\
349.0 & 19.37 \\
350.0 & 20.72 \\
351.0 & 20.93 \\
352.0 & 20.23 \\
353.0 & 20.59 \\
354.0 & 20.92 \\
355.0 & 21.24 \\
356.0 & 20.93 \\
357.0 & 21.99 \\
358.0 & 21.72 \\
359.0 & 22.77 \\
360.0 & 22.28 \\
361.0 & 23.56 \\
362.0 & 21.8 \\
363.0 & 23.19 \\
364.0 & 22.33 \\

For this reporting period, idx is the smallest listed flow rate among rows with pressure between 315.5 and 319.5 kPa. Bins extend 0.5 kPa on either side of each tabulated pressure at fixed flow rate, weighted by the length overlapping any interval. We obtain 21.67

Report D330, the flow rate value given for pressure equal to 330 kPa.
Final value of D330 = 10.33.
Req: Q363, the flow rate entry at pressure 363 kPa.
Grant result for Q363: 23.19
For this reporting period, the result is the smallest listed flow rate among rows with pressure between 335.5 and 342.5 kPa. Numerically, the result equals 12.78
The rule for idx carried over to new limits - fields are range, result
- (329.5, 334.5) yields 10.33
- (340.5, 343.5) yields 13.02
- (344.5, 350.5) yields 17.03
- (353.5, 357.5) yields 20.92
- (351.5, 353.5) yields 20.23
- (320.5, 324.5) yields 14.82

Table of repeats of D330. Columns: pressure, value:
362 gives 21.8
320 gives 20.35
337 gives 12.88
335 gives 13.73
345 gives 17.03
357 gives 21.99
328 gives 8.993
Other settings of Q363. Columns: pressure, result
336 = 13.73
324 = 14.82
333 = 13.36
